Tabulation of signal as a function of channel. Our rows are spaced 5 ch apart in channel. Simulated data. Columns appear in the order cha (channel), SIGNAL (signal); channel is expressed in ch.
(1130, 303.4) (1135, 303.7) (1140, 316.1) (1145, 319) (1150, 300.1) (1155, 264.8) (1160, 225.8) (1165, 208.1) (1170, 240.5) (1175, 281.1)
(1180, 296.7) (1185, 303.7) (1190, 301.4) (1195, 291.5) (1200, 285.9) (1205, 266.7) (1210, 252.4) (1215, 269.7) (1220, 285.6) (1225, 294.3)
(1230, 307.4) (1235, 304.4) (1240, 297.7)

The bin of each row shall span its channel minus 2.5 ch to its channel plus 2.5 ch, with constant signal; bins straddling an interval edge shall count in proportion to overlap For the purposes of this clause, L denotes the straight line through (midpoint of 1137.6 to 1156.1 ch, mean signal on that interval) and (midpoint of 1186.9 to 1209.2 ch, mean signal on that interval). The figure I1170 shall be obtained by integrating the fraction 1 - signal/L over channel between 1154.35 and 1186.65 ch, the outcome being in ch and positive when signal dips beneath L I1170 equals 3.9 ch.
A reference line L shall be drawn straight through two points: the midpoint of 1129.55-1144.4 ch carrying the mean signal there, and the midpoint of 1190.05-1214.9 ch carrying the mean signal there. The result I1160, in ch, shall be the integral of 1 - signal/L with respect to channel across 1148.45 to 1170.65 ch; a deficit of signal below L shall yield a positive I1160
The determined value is 3.9 ch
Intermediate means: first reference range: 310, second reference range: 276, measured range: 246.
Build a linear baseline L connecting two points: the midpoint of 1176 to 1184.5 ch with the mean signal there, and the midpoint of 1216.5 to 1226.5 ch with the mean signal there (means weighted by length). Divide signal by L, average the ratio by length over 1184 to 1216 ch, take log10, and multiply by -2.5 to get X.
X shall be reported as 0.04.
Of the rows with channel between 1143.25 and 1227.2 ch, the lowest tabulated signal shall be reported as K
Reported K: 208.1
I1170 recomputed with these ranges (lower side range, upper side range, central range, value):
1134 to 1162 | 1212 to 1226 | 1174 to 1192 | -0.76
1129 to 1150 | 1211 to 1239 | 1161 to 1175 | 3.17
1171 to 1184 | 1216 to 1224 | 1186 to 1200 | -0.52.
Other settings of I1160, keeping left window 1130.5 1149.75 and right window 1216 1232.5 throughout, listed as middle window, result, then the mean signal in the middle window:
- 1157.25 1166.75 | 2.7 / 219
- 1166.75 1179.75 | 1.7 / 264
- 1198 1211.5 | 1.3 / 269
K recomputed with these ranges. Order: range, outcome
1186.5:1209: 266.7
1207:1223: 252.4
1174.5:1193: 281.1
